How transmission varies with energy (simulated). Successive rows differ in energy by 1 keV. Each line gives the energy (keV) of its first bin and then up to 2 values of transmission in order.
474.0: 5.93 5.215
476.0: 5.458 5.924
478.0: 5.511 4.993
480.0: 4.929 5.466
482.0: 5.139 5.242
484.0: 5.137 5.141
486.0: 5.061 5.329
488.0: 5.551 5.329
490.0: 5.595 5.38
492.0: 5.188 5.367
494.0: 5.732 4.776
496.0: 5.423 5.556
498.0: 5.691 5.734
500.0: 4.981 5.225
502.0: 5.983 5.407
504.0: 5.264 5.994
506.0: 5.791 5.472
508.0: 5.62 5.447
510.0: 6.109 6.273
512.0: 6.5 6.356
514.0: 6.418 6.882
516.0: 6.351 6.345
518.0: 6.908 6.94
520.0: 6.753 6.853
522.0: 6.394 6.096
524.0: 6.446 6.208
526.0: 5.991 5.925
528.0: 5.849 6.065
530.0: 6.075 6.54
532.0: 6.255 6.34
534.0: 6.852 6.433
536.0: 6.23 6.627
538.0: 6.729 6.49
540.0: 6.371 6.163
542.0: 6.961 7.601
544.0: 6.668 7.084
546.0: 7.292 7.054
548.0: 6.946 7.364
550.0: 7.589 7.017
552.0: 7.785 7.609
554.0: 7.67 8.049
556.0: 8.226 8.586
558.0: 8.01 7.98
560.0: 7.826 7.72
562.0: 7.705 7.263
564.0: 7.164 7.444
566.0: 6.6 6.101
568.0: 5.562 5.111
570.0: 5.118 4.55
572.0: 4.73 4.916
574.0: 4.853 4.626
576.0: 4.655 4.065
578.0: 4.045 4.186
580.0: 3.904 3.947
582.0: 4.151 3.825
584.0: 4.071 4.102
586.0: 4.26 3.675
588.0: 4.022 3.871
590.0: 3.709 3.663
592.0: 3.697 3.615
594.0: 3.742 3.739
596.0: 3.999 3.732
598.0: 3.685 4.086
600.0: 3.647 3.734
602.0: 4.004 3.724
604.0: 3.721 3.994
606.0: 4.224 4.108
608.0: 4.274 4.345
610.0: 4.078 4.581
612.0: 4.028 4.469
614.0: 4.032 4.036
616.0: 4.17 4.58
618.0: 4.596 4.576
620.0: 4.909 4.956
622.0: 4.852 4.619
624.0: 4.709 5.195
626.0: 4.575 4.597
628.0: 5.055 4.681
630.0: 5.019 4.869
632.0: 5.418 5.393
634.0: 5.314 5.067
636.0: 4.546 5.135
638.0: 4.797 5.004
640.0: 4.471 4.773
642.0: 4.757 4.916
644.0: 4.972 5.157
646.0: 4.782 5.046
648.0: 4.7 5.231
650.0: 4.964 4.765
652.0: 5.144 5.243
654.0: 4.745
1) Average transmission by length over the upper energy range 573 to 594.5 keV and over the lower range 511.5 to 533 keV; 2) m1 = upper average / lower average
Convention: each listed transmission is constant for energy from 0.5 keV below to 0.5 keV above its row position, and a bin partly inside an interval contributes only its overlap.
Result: 0.63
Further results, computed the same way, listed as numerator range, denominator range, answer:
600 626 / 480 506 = 0.80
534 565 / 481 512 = 1.33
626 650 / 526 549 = 0.75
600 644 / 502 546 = 0.72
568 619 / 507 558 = 0.62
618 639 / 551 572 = 0.70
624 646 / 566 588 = 1.09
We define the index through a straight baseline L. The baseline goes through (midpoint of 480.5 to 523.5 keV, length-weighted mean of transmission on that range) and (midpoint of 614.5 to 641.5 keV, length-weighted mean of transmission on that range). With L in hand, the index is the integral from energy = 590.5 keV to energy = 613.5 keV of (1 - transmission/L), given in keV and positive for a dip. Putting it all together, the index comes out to 4.8 keV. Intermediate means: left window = 5.77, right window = 4.81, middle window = 3.95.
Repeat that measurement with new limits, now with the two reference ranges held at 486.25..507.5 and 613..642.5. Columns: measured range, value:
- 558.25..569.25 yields -4.1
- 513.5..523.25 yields -2.3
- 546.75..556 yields -4.2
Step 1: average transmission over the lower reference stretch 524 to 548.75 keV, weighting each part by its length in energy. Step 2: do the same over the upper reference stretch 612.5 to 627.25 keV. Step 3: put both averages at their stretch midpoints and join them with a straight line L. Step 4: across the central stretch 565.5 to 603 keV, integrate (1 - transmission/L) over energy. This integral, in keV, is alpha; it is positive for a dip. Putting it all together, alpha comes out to 8.1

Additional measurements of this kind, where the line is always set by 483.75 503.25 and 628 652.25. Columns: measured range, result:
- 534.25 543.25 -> -2.32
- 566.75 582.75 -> 1.63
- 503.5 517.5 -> -1.91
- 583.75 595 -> 2.77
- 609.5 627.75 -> 1.74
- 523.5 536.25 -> -2.35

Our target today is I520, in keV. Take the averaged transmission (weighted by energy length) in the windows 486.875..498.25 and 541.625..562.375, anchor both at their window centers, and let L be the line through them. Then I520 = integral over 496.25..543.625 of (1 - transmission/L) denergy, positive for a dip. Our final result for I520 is 1.4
